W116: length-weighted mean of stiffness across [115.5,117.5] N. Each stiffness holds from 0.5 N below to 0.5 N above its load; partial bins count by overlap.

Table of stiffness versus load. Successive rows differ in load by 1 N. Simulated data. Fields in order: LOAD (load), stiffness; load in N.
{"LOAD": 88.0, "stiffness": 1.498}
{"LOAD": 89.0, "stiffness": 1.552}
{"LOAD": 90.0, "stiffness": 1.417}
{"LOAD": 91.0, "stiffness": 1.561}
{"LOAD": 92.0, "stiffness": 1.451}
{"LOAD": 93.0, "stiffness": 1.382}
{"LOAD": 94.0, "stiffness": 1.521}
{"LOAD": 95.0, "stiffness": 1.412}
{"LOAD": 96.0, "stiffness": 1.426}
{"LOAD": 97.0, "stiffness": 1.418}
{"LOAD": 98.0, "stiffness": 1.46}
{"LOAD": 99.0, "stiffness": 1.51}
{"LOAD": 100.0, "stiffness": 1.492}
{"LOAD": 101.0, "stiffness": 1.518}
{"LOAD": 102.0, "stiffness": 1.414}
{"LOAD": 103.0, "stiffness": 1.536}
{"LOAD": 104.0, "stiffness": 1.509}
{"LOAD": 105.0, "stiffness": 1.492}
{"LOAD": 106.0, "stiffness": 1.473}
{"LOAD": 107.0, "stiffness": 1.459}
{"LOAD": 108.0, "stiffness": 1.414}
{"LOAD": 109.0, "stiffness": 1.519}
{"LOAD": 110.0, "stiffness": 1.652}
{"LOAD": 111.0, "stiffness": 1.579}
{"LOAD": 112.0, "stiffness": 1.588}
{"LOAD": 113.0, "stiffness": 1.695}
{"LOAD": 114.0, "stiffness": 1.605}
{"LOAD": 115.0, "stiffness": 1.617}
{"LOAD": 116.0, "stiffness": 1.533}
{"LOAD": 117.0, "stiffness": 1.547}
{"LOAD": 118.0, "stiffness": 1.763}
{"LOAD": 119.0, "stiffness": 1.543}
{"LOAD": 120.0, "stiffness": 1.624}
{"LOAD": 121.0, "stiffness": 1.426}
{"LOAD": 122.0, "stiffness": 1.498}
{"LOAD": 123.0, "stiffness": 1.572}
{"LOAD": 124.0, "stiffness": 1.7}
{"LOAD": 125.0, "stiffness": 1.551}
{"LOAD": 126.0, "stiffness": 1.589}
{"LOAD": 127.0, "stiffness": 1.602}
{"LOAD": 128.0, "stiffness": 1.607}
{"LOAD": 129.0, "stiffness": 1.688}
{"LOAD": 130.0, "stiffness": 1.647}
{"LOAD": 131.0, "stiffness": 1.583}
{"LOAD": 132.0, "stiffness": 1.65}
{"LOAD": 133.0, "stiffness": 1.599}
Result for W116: 1.54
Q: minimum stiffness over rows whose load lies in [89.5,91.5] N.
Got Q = 1.417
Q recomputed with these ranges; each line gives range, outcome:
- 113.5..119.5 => 1.533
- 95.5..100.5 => 1.418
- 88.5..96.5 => 1.382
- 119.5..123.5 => 1.426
